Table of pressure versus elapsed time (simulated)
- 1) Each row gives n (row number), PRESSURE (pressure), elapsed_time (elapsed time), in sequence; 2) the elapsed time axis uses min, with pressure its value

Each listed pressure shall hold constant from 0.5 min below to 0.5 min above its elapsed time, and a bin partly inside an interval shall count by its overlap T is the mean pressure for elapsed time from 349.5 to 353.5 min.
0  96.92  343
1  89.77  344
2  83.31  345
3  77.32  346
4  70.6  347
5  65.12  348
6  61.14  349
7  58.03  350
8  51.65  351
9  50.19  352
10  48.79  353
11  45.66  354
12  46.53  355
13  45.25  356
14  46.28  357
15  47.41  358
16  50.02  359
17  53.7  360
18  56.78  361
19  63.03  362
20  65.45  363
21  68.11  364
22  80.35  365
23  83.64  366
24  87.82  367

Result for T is 52.2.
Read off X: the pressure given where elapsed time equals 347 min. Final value 70.6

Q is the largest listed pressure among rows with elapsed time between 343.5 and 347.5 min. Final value 89.77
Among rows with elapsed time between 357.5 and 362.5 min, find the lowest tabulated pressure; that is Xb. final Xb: 47.41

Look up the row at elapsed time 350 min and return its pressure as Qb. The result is 58.03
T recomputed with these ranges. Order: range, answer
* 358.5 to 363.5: 57.8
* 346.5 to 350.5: 63.7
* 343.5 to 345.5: 86.5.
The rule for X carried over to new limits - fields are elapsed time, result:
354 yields 45.66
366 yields 83.64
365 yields 80.35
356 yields 45.25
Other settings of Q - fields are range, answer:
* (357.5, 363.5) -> 65.45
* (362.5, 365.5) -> 80.35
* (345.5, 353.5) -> 77.32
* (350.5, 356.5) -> 51.65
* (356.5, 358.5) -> 47.41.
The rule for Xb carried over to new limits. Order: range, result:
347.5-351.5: 51.65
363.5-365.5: 68.11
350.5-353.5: 48.79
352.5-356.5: 45.25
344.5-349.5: 61.14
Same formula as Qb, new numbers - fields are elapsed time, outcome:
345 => 83.31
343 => 96.92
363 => 65.45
